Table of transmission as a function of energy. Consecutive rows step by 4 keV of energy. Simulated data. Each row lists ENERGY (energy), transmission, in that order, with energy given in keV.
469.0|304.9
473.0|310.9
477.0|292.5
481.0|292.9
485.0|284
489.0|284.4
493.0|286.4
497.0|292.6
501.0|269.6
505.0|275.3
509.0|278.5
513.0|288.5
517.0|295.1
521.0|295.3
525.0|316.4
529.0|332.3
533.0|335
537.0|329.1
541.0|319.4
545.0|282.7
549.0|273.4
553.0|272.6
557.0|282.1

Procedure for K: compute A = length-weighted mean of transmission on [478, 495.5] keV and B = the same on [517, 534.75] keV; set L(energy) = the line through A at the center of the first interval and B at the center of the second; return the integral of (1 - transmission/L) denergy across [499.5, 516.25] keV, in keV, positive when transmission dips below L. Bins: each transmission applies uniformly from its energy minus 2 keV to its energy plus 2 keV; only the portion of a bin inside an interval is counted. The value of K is 1.3 keV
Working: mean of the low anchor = 287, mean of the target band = 280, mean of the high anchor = 317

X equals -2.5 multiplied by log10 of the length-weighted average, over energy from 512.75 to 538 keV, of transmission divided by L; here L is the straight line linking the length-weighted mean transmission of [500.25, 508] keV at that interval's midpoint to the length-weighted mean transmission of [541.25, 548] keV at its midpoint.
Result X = -0.11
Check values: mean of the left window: 274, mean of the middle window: 314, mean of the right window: 291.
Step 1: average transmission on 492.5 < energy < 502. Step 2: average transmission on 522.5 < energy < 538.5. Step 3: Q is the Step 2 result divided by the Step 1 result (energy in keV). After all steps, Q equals 1.2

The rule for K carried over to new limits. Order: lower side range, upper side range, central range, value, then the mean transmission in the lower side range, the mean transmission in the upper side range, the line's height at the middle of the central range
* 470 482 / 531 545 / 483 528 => 3.1 keV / 300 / 321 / 310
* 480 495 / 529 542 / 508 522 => 1.0 keV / 287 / 329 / 311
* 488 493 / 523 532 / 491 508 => 0.8 keV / 285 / 326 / 295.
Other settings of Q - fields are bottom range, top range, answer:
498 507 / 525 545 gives 1.18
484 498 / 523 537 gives 1.14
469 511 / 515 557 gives 1.06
